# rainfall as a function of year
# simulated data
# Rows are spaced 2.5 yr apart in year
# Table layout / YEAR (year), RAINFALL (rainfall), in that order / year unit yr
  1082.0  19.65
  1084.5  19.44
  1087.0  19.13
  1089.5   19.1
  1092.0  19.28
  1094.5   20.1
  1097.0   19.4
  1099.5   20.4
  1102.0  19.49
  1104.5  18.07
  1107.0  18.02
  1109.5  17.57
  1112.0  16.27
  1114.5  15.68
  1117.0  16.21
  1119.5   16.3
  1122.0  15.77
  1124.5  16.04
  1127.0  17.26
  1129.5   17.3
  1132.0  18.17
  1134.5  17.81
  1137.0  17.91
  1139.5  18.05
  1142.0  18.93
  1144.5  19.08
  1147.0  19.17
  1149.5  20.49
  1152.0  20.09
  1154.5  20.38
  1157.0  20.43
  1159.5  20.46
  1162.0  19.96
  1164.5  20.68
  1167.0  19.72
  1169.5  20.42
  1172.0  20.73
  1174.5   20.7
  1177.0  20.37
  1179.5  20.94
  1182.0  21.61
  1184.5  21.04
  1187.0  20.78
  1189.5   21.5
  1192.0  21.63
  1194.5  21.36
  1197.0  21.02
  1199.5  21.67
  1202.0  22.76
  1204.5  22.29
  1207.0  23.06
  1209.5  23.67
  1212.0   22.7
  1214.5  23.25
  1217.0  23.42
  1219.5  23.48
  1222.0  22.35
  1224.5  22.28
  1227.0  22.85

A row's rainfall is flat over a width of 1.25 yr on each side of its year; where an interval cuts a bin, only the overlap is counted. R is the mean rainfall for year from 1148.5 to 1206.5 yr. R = 20.9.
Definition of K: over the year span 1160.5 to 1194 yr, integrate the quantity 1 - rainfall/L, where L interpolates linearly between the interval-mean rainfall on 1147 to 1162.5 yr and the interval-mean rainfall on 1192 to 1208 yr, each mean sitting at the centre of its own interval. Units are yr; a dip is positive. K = 0.50 yr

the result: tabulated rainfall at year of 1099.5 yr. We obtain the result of 20.4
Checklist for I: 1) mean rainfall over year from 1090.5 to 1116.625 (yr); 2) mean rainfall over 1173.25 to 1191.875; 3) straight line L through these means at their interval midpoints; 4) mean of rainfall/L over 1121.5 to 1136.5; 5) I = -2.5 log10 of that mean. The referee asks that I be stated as 0.12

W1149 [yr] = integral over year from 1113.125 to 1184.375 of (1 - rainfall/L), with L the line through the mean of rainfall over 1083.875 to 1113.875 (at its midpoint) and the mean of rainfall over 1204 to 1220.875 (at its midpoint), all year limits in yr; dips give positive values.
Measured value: 6.05 yr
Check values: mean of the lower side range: 18.8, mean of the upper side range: 23.2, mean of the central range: 19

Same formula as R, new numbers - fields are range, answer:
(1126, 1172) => 19.3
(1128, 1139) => 17.8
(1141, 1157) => 19.8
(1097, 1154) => 18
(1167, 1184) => 20.7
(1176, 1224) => 22.1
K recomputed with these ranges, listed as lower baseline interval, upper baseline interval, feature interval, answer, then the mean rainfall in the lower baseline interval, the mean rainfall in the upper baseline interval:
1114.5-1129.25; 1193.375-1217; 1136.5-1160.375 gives -1.6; 16.3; 22.5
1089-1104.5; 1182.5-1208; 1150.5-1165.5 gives 0.4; 19.5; 21.7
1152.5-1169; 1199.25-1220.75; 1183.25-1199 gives 0.5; 20.3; 23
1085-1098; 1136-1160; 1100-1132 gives 3.8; 19.4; 19.5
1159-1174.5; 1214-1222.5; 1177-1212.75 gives 0.2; 20.4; 23.2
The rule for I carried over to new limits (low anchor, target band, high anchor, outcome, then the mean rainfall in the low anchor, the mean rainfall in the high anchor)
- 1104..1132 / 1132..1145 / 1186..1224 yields -0.01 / 16.8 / 22.3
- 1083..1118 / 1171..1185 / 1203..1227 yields 0.03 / 18.5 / 22.9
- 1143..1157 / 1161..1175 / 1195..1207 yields 0.01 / 19.9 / 22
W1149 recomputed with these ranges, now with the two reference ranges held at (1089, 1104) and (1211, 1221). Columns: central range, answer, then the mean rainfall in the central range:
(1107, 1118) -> 1.9 yr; 16.6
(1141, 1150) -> 0.7 yr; 19.3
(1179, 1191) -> 0.6 yr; 21.2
